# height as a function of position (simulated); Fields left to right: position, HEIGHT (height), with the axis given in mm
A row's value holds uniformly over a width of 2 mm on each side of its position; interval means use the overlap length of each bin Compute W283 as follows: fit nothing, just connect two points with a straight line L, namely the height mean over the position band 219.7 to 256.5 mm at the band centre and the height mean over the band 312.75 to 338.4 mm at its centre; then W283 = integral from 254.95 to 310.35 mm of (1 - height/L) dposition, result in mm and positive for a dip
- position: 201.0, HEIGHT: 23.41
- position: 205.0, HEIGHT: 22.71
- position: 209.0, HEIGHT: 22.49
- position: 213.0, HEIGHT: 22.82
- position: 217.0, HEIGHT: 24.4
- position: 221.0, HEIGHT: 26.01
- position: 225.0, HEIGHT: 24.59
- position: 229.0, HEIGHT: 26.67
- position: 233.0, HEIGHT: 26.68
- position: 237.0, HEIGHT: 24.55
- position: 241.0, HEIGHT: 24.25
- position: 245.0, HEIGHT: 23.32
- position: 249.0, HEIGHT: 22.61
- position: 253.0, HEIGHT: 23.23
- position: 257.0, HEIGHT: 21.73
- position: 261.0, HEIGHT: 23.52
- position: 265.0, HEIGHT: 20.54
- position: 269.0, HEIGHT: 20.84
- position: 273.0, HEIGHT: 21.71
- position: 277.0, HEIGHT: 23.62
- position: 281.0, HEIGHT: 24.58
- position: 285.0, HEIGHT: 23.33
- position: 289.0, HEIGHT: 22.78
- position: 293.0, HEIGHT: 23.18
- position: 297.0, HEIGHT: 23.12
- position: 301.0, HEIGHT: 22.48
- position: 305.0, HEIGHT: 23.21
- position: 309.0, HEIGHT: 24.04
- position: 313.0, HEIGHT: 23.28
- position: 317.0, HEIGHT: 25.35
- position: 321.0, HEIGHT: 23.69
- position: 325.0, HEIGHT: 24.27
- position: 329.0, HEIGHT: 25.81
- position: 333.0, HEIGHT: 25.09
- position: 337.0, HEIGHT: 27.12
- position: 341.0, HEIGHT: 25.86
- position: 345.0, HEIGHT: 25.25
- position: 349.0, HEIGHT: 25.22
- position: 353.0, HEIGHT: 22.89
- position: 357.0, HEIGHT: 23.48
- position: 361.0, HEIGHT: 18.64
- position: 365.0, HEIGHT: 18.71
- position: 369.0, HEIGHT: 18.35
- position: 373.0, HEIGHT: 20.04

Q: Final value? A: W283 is 4.5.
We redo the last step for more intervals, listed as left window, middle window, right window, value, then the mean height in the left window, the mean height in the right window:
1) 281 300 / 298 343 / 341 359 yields -1.3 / 23.2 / 24.4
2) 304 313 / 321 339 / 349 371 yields -2.3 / 23.6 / 20.9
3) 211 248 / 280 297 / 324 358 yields 1.1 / 24.8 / 25.1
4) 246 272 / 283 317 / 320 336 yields 0.7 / 22.1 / 24.9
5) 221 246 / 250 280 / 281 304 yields 2.2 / 25.2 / 23.1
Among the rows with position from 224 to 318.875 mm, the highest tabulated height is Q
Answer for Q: 26.68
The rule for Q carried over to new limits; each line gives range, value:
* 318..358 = 27.12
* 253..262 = 23.52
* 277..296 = 24.58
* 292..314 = 24.04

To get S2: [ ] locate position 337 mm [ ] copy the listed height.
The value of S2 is 27.12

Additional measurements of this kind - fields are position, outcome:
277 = 23.62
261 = 23.52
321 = 23.69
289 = 22.78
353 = 22.89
